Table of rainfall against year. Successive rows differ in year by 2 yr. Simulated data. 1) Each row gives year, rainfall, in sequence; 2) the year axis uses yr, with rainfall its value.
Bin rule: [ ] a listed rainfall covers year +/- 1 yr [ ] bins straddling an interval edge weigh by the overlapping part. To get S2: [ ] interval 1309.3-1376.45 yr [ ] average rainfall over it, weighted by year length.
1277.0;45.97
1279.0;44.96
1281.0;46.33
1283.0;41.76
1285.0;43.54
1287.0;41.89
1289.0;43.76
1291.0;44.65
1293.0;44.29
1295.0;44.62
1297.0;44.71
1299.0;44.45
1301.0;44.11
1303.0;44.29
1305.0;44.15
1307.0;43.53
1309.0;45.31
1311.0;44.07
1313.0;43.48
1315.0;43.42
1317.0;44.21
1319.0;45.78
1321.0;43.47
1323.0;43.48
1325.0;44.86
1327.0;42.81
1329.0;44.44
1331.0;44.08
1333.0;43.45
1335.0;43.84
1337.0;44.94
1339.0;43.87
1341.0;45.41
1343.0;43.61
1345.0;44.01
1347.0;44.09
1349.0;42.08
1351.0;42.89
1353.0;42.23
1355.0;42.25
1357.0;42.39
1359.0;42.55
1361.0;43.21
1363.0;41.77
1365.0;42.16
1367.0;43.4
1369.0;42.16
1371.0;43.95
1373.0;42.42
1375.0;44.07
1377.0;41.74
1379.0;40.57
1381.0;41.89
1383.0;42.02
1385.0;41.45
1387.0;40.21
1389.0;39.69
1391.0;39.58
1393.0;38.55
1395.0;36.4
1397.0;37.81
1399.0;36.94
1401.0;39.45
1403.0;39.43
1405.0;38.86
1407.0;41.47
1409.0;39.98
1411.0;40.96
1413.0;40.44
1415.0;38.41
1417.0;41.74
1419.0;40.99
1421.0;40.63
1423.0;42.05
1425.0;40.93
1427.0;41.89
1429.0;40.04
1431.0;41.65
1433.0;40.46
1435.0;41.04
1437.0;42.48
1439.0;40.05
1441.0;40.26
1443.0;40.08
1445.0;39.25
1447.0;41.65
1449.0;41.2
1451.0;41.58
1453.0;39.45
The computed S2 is 43.5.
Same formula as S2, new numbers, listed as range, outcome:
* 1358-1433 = 40.8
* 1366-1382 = 42.5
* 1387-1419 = 39.4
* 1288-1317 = 44.2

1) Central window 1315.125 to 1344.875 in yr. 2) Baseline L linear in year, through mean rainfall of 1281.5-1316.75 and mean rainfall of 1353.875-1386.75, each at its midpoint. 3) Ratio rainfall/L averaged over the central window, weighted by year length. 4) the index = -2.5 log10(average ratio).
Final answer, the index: -0.022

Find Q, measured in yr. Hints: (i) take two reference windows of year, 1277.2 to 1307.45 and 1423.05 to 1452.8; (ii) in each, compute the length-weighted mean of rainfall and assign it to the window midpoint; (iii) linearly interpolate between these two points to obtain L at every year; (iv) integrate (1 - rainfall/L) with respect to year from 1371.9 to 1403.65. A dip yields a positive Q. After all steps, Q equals 1.4 yr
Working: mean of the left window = 44.1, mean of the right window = 40.9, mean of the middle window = 40.2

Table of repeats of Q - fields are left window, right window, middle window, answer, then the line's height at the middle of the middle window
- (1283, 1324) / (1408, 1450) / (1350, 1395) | 0.5 yr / 42.2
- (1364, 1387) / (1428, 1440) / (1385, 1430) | 1.8 yr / 41.5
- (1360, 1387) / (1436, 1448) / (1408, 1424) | 0.2 yr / 41.3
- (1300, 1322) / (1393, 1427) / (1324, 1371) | -0.9 yr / 42.6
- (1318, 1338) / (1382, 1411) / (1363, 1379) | -0.6 yr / 41.2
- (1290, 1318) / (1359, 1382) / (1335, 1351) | -0.3 yr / 43.2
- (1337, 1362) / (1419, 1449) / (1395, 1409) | 1.0 yr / 41.8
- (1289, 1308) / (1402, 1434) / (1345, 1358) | 0.0 yr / 42.7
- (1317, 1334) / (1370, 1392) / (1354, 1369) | 0.0 yr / 42.5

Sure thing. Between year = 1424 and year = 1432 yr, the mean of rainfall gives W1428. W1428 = 41.1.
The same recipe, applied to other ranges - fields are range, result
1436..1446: 40.4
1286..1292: 43.4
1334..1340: 44.2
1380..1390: 41.1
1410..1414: 40.7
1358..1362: 42.9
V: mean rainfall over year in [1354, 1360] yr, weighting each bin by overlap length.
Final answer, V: 42.4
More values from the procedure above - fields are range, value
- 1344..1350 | 43.4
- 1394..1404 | 38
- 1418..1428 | 41.3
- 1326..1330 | 43.6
